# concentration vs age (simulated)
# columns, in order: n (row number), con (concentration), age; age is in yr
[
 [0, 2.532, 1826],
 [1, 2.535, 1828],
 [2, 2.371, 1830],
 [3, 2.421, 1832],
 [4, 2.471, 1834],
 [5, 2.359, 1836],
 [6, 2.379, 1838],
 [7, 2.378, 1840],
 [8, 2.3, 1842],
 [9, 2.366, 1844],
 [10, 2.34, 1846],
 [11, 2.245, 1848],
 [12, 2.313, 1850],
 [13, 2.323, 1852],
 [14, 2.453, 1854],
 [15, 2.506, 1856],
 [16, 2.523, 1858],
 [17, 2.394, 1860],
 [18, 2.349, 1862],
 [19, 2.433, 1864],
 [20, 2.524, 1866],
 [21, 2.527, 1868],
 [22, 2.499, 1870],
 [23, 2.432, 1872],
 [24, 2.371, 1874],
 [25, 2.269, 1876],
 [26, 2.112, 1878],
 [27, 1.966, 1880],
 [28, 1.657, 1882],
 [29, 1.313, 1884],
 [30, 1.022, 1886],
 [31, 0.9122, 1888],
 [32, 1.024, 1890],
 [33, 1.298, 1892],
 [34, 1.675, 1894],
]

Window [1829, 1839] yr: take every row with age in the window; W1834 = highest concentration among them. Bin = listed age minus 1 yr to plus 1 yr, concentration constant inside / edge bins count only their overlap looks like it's 2.471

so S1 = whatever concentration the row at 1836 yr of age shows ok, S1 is 2.359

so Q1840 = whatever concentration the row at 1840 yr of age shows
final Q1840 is 2.378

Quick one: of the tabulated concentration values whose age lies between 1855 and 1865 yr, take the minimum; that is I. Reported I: 2.349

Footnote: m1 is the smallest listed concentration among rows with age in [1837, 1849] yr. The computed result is 2.245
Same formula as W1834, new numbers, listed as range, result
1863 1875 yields 2.527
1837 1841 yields 2.379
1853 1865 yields 2.523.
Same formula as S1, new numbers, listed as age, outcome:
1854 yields 2.453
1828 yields 2.535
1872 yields 2.432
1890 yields 1.024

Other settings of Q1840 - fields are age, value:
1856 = 2.506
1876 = 2.269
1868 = 2.527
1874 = 2.371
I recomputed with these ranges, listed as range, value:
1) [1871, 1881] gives 1.966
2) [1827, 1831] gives 2.371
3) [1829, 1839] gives 2.359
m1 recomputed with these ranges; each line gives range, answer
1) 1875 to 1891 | 0.9122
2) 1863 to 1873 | 2.432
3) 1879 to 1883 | 1.657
